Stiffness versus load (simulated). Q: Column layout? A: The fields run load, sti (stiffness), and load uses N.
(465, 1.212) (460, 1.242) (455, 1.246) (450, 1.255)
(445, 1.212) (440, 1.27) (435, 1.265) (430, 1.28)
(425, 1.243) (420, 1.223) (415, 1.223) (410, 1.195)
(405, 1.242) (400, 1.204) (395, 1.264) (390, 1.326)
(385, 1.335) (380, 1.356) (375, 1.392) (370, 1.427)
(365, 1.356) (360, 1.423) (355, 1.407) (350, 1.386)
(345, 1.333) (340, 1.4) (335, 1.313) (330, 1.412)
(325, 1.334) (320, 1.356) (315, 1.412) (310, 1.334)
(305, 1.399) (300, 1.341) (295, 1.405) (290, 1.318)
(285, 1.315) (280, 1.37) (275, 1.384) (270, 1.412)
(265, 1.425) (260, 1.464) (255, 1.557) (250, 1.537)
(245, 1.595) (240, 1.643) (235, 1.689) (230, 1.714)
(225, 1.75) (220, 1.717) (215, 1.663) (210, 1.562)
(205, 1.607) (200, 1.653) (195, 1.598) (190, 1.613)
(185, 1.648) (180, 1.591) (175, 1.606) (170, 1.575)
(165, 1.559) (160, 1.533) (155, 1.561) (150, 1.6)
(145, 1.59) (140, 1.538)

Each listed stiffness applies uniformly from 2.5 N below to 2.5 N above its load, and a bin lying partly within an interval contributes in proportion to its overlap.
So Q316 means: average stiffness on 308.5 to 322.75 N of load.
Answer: 1.37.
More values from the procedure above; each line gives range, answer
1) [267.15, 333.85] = 1.37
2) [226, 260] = 1.62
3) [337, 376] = 1.39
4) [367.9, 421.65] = 1.29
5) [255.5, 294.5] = 1.39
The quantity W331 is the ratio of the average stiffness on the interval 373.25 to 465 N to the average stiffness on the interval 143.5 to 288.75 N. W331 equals 0.8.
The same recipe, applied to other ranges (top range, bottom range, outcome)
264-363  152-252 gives 0.85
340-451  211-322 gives 0.87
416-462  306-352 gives 0.91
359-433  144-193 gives 0.82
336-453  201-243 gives 0.78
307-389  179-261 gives 0.84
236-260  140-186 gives 1.00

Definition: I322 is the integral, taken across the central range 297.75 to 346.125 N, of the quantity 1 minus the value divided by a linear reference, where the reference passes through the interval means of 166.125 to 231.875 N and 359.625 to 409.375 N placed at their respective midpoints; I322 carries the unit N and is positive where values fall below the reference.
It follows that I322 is 2.2 N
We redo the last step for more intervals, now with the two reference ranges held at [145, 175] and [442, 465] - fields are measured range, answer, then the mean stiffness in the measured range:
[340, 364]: -0.6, 1.39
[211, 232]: -2.8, 1.7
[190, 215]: -1.5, 1.61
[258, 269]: 0.1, 1.44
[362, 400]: -0.7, 1.34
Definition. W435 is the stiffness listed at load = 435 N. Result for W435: 1.265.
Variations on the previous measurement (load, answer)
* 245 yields 1.595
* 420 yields 1.223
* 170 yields 1.575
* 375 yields 1.392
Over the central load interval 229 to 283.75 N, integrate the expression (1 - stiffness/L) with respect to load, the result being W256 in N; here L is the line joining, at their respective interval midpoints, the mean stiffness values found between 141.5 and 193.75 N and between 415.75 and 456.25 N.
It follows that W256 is -1.5 N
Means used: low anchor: 1.59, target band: 1.52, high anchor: 1.25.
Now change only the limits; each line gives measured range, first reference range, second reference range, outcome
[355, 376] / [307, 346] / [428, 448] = -1.2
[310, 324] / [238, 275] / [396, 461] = 0.4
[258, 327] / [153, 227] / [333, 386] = 4.5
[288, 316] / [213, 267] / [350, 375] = 2.6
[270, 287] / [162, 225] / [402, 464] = 1.4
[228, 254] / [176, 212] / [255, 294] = -2.5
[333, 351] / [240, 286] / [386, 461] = 0.0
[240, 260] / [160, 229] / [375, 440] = -0.4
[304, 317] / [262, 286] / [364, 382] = 0.1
